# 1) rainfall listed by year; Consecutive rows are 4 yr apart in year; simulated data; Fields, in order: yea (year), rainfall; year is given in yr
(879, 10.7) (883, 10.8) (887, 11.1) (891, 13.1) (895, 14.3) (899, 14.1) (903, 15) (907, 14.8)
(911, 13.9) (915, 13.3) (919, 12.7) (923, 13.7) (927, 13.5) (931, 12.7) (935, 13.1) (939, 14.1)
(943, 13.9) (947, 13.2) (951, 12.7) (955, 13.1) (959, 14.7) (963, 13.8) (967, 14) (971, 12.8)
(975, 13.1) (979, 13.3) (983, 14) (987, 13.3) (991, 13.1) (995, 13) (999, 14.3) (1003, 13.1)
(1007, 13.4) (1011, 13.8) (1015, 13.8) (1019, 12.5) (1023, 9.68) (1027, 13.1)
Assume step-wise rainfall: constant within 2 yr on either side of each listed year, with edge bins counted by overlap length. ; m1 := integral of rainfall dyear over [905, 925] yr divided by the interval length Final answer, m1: 13.7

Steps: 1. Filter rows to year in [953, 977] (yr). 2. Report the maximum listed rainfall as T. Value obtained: 14.7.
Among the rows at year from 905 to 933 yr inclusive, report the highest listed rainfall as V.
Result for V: 14.8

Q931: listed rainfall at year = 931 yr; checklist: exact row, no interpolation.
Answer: 12.7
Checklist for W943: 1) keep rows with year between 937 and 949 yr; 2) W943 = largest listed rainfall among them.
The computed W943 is 14.1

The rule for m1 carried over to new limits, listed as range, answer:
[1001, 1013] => 13.4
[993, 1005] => 13.5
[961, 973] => 13.5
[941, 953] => 13.3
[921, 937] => 13.2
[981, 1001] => 13.5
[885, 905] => 13.5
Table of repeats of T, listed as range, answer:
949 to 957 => 13.1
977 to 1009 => 14.3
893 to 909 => 15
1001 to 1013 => 13.8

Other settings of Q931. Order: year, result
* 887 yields 11.1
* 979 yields 13.3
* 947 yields 13.2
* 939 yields 14.1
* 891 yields 13.1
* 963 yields 13.8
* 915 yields 13.3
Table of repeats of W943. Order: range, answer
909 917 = 13.9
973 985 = 14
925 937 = 13.5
